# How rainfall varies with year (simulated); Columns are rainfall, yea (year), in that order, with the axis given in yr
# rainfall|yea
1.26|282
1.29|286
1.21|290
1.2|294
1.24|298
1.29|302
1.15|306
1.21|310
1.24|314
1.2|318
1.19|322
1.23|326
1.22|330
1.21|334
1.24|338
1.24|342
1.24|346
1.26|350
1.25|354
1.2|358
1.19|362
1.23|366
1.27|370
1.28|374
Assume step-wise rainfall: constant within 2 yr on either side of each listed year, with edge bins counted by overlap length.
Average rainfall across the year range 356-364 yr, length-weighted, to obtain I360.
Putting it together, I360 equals 1.19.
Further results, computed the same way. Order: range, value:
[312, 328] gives 1.21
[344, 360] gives 1.24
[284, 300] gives 1.24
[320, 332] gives 1.21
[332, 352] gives 1.24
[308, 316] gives 1.23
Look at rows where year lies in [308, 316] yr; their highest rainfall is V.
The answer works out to 1.24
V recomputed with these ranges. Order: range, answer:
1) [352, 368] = 1.25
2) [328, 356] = 1.26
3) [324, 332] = 1.23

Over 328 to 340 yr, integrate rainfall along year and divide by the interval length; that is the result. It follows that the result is 1.22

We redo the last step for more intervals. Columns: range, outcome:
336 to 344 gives 1.24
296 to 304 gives 1.27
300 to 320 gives 1.22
